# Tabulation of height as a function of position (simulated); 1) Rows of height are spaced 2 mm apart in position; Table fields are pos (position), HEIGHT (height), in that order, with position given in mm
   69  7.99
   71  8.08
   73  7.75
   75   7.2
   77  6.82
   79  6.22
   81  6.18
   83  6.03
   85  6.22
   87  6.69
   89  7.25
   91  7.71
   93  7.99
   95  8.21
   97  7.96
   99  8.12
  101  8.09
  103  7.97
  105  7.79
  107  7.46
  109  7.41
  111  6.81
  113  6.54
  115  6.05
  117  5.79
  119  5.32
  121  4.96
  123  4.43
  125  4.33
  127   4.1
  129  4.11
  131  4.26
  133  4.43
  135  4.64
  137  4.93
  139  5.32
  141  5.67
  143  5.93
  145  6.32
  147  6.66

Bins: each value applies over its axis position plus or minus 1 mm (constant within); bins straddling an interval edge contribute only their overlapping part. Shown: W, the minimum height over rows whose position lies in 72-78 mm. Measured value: 6.82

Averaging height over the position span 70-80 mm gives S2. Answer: 7.21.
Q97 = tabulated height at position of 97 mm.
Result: 7.96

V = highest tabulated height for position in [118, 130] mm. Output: 5.32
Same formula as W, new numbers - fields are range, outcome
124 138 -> 4.1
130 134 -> 4.26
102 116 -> 6.05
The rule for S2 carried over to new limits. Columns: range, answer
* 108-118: 6.52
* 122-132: 4.25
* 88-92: 7.48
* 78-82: 6.2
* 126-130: 4.11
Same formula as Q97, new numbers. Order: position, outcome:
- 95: 8.21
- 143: 5.93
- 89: 7.25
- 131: 4.26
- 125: 4.33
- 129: 4.11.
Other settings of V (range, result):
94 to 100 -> 8.21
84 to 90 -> 7.25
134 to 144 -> 5.93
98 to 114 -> 8.12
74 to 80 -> 7.2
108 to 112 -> 7.41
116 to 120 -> 5.79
